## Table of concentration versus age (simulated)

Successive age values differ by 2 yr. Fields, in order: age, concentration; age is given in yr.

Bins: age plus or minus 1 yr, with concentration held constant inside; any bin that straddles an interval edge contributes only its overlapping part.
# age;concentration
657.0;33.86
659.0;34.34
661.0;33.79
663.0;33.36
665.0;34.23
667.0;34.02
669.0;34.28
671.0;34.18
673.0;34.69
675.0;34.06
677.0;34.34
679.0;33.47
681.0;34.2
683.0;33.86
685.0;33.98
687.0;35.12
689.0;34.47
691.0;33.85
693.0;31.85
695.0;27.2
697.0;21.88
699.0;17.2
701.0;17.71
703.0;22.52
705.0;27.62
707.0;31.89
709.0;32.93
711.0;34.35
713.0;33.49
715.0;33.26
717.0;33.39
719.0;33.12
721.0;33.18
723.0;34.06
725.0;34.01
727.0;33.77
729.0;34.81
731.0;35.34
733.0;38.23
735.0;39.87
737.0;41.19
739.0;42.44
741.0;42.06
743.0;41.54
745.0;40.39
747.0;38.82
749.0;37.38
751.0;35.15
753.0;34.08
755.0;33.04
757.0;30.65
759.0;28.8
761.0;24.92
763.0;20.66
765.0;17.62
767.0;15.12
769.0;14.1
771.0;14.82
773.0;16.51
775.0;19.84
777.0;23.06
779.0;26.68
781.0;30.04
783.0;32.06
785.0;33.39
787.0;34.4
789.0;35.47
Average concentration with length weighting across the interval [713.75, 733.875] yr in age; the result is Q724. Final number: 34.3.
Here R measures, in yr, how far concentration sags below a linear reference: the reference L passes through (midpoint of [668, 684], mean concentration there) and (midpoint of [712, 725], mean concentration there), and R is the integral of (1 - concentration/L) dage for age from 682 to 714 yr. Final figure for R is 4.2 yr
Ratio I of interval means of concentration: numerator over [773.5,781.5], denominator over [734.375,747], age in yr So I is 0.59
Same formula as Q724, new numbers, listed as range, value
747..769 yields 27.6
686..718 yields 29.3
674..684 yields 34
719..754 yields 37.3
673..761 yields 33.3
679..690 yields 34.2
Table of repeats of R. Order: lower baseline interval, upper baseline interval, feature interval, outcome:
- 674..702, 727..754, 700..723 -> 2.38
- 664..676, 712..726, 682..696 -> 0.43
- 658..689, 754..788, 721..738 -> -4.58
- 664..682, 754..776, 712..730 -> -4.04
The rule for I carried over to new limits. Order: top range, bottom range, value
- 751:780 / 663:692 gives 0.68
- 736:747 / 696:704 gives 2.08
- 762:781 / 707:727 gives 0.58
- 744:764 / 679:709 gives 1.11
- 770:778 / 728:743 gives 0.47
